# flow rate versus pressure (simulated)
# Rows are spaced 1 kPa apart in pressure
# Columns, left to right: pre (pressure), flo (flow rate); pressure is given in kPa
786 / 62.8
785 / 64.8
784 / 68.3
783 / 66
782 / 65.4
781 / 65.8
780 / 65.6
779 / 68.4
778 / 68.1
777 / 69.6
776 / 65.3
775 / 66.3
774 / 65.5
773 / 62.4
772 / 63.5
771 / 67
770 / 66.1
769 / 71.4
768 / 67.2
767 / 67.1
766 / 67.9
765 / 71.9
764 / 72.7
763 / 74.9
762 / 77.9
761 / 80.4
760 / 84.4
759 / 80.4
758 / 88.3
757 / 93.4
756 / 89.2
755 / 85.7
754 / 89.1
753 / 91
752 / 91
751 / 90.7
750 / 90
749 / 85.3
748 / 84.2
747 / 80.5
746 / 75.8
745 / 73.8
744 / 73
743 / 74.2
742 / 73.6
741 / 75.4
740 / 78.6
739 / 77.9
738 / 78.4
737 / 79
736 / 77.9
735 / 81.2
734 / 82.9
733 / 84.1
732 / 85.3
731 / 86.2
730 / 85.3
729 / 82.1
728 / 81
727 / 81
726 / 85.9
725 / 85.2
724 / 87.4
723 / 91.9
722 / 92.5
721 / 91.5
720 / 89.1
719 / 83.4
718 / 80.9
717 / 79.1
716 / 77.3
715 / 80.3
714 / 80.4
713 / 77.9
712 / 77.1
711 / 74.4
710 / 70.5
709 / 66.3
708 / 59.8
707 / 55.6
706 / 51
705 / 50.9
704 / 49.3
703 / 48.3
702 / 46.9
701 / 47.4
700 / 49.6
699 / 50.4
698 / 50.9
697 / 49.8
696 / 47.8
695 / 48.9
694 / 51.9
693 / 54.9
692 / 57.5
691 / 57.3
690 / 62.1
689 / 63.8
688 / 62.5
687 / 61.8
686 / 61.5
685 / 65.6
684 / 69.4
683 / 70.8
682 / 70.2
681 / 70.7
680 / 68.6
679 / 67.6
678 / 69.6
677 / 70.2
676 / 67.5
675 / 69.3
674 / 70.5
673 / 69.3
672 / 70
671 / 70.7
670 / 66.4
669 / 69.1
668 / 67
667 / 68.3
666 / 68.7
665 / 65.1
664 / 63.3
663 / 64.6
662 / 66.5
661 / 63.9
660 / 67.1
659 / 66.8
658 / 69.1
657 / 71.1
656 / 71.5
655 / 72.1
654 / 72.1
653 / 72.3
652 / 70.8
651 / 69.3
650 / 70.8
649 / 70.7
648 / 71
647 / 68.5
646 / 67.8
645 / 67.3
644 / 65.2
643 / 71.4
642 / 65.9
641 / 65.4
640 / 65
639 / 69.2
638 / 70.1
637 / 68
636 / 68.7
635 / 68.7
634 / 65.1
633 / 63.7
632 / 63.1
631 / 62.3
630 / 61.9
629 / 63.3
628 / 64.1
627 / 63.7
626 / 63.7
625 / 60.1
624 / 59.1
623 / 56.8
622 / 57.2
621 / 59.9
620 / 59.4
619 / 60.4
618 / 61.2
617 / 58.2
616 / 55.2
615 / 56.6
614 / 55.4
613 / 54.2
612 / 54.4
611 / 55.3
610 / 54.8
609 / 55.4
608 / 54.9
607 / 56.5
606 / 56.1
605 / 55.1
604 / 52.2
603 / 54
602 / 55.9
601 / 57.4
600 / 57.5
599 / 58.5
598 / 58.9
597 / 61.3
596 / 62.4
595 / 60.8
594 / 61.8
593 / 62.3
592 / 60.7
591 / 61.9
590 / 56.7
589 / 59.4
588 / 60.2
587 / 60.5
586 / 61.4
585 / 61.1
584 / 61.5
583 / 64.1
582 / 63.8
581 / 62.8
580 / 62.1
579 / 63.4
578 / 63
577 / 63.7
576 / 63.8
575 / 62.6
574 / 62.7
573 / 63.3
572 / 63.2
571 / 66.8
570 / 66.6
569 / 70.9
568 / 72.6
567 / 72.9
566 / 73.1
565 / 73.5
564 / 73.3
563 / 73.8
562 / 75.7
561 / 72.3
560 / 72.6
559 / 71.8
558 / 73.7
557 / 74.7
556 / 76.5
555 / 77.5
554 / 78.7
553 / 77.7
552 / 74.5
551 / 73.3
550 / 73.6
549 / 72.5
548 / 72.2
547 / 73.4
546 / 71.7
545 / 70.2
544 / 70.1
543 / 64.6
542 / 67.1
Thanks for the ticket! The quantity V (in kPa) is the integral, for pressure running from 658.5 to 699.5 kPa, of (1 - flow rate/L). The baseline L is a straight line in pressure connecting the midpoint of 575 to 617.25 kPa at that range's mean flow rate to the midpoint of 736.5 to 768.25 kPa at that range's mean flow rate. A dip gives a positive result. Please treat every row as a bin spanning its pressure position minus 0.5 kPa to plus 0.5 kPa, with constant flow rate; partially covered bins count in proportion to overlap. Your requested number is 3.6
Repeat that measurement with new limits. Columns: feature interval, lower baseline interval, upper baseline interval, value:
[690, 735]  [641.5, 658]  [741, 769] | 3.9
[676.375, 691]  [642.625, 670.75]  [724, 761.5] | 1.3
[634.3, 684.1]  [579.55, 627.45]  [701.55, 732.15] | -1.4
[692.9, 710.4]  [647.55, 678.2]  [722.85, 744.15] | 5.3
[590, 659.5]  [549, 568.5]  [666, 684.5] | 8.5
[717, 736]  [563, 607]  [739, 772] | -2.2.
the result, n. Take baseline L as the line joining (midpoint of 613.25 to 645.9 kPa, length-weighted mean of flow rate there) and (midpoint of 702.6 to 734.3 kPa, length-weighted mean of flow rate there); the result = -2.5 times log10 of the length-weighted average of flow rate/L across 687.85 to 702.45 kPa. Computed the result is 0.34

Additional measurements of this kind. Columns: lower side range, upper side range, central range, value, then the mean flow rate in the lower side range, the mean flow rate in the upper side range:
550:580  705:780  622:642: 0.143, 70.5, 77.6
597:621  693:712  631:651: -0.206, 56.6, 54.5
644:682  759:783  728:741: -0.174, 68.8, 69.5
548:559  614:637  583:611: 0.144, 75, 61.5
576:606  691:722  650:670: -0.102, 60.1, 63.7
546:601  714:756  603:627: 0.238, 67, 82.9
